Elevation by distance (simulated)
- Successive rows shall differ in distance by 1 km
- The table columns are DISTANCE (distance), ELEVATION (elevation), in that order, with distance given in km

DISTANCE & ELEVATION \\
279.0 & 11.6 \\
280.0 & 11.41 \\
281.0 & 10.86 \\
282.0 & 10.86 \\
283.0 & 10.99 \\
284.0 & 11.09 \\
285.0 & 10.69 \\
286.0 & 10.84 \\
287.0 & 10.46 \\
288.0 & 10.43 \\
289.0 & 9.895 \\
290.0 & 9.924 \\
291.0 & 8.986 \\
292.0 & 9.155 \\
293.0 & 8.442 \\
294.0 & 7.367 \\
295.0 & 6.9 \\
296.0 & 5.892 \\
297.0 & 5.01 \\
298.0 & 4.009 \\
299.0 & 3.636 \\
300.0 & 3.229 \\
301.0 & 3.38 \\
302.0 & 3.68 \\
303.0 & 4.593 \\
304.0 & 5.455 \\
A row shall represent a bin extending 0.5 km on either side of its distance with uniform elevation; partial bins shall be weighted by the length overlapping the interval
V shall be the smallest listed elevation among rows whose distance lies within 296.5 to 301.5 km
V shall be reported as 3.229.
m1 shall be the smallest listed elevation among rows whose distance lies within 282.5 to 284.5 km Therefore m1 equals 10.99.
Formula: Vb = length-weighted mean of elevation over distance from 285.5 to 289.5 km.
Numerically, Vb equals 10.4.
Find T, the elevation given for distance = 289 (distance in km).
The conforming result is 9.895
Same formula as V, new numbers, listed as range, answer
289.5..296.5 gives 5.892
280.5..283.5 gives 10.86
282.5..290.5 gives 9.895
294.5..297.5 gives 5.01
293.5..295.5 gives 6.9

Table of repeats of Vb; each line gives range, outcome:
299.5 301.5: 3.3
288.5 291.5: 9.6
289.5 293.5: 9.13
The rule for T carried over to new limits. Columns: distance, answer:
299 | 3.636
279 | 11.6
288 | 10.43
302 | 3.68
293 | 8.442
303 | 4.593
